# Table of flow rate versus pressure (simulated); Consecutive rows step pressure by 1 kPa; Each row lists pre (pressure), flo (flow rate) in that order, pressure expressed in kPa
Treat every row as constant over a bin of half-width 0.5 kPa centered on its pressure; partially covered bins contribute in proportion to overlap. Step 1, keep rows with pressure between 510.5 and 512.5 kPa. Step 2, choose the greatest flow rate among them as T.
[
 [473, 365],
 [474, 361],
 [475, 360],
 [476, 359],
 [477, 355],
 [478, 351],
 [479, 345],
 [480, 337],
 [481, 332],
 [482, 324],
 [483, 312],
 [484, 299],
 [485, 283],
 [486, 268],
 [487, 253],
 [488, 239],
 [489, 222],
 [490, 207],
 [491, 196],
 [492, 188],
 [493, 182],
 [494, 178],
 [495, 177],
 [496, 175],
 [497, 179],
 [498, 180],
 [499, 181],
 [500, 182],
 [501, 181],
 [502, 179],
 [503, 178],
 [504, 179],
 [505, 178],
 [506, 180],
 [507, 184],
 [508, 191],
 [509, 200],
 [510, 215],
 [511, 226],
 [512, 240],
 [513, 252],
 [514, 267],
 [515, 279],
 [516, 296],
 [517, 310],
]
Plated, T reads 240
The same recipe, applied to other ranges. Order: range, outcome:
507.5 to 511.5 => 226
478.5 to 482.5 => 345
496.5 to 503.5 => 182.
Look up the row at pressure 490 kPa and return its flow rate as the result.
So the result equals 207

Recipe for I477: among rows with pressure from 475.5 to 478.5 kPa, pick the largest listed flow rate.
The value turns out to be 359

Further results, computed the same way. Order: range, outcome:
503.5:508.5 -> 191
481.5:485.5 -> 324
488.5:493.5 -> 222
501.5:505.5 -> 179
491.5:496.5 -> 188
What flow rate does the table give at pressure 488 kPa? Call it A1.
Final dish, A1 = 239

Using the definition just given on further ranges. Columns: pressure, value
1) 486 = 268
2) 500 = 182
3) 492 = 188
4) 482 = 324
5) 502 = 179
